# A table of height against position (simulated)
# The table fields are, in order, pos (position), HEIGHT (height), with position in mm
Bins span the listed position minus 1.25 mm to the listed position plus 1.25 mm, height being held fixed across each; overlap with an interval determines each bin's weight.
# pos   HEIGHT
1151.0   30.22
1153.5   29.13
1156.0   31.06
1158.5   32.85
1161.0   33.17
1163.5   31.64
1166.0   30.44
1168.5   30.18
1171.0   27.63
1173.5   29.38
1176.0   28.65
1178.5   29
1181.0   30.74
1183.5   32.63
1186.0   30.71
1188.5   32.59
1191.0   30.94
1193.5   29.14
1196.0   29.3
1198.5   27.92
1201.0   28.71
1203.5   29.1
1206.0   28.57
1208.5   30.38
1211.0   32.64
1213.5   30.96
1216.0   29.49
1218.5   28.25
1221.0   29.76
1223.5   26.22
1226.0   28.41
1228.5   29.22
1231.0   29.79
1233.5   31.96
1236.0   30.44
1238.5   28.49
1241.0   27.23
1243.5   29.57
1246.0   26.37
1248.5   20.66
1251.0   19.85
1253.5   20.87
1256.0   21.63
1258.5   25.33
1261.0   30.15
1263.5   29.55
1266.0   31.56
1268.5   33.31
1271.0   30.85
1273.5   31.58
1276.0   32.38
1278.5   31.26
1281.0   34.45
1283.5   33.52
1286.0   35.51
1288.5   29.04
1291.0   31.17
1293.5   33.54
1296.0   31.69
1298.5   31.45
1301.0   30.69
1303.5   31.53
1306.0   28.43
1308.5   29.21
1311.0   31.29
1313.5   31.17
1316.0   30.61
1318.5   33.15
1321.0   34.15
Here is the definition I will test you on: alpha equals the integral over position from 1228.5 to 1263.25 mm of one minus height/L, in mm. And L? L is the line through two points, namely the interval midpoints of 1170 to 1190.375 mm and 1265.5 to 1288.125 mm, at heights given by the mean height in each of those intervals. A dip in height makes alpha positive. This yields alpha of 5.78 mm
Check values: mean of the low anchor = 30.2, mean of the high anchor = 32.6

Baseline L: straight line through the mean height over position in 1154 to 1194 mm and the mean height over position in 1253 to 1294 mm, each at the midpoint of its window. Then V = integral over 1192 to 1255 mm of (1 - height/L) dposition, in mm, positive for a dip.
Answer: 5.04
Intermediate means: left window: 30.7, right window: 30.4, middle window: 28.1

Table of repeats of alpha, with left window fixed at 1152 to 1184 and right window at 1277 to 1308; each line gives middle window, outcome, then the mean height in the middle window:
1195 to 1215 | 0.75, 29.7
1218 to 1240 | 1.36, 29.2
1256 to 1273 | 1.04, 29.6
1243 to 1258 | 4.02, 22.9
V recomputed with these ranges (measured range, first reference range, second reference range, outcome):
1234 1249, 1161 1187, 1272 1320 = 1.61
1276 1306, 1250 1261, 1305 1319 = -4.77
